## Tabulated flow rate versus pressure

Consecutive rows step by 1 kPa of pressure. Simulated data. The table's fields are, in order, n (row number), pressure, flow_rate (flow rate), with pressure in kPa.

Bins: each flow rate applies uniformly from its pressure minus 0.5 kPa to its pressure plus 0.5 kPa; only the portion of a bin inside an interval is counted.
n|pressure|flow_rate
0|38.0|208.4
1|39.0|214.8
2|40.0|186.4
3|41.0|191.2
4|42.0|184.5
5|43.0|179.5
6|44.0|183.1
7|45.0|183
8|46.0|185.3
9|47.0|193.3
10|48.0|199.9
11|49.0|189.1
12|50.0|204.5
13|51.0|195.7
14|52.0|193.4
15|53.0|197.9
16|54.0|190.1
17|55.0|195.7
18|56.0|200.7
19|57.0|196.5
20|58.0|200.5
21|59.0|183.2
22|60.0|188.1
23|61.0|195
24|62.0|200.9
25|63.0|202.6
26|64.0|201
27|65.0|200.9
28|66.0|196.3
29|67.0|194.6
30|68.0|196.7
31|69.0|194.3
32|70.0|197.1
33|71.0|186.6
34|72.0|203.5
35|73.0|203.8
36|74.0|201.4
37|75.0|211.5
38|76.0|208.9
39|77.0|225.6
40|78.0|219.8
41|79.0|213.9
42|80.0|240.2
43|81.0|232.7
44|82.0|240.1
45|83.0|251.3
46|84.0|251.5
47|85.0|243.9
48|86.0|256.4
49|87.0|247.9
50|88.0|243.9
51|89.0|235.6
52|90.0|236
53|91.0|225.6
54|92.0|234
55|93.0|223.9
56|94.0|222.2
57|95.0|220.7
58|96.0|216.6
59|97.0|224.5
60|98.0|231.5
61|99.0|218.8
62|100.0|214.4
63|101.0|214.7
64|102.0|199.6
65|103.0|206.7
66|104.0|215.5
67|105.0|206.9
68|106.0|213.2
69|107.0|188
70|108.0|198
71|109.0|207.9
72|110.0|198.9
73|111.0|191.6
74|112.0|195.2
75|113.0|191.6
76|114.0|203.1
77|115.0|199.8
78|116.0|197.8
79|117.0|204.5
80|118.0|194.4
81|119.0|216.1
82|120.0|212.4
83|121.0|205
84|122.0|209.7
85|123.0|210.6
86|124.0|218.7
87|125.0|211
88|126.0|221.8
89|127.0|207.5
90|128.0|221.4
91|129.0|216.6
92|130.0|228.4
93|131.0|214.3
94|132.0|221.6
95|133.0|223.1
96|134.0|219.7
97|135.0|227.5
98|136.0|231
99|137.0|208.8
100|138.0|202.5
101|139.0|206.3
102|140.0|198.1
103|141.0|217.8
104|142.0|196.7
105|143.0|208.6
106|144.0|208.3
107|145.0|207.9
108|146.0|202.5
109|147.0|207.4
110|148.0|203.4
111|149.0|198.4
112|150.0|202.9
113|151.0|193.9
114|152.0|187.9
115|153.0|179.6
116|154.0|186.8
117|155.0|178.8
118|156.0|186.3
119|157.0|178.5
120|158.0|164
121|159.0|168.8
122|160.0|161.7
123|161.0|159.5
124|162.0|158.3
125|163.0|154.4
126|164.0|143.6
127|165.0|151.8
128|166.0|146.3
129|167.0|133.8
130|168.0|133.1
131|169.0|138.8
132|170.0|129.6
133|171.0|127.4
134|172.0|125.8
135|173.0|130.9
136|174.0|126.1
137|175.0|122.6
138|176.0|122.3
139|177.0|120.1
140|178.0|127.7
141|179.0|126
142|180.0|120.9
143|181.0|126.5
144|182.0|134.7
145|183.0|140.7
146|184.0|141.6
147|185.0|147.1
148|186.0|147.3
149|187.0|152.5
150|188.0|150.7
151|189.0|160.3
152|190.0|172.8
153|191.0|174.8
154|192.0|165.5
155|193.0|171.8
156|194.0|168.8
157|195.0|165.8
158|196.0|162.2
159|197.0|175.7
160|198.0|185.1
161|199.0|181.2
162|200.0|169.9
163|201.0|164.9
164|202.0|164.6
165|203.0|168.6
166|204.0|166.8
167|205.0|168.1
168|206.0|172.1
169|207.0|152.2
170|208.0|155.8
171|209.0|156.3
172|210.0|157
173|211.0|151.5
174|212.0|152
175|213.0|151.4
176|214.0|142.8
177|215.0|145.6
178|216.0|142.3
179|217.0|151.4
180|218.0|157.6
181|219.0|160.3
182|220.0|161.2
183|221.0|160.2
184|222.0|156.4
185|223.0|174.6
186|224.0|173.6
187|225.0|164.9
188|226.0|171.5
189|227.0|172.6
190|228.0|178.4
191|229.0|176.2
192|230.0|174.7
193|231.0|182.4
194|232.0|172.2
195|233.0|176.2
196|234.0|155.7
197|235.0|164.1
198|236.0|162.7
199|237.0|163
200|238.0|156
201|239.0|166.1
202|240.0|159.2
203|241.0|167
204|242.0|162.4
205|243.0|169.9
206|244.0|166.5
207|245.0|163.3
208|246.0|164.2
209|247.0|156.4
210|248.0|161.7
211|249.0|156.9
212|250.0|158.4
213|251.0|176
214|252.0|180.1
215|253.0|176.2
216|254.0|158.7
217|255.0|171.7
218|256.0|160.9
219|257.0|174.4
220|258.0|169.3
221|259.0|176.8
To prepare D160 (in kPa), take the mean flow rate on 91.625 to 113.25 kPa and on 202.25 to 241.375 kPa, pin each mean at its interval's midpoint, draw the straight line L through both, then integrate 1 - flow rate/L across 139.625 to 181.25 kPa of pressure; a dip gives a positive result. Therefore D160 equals 5.4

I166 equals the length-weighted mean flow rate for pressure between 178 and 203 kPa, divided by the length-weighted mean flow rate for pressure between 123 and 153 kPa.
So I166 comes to 0.75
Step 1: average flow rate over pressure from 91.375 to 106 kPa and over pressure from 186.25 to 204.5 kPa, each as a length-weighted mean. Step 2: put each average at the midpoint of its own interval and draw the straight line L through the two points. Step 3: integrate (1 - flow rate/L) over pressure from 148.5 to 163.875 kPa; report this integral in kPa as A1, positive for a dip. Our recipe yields 0.9 kPa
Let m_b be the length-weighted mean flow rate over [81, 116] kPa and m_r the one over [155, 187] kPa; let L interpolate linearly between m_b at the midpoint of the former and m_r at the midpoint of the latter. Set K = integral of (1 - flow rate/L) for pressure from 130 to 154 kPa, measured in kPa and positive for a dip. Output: -4.7 kPa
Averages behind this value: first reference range 220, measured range 207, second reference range 143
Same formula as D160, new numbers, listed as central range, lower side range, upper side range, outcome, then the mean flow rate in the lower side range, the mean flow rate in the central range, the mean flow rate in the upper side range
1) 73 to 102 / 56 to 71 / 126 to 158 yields -4.2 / 196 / 228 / 205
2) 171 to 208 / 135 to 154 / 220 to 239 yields 6.5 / 204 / 152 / 168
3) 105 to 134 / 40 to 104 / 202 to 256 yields -1.9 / 210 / 208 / 163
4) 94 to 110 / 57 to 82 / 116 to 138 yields -0.1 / 205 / 212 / 215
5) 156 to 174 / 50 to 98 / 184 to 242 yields 3.3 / 214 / 148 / 163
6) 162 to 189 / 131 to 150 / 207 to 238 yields 7.6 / 210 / 136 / 162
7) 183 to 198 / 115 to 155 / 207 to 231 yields 1.3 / 208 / 161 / 161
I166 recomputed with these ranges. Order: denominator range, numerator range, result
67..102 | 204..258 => 0.74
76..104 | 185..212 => 0.72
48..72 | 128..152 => 1.07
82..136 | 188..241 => 0.76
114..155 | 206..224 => 0.75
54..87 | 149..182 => 0.72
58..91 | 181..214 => 0.74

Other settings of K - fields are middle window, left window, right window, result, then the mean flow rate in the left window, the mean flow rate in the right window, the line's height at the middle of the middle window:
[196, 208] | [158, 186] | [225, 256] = -1.44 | 138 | 167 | 151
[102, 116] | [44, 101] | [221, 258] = 0.06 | 212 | 167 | 202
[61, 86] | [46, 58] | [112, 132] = -1.70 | 196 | 210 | 200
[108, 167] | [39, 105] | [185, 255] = -2.34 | 210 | 164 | 189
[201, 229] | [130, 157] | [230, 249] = 2.28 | 205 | 165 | 175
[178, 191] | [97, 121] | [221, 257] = 2.78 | 206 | 167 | 183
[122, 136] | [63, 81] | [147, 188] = -3.58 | 206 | 153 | 174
